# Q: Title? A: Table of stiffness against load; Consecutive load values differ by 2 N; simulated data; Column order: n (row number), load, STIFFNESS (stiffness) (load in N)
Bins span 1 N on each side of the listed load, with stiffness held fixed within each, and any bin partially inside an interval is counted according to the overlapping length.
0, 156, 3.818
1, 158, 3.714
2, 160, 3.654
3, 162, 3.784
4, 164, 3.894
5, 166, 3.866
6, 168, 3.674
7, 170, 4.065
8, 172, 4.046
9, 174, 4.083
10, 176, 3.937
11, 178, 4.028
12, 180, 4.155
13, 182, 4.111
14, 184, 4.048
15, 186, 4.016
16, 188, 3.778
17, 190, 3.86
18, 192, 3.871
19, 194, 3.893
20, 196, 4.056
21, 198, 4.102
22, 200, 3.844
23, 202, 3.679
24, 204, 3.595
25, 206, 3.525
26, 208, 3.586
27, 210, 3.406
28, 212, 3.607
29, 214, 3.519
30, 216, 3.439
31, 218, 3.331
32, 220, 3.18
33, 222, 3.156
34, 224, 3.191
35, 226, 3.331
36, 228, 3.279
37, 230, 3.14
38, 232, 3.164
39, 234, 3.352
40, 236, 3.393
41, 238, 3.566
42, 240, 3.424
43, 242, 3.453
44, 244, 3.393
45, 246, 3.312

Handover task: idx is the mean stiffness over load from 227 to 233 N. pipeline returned 3.19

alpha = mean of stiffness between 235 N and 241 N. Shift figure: 3.46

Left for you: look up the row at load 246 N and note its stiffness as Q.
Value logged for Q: 3.312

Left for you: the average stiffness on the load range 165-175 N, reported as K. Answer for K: 3.95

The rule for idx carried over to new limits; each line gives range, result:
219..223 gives 3.17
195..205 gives 3.86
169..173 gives 4.06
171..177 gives 4.02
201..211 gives 3.56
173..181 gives 4.05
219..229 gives 3.23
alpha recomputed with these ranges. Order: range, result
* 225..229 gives 3.3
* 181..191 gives 3.96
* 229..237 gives 3.26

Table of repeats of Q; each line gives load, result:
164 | 3.894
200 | 3.844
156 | 3.818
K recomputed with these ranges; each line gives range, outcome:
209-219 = 3.46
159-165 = 3.78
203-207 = 3.56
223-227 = 3.26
